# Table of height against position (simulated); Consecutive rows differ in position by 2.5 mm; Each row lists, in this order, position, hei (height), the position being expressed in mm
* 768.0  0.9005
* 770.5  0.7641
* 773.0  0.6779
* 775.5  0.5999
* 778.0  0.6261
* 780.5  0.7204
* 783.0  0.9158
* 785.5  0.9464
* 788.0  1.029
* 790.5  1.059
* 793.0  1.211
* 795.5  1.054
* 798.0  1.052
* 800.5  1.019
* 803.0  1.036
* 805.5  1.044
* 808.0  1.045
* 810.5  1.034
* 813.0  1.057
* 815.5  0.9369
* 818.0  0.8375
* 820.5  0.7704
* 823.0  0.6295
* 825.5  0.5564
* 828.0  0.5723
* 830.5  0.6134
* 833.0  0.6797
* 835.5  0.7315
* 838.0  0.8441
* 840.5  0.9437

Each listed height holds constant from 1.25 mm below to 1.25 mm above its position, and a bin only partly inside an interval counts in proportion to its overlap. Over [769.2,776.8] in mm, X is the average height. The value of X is 0.682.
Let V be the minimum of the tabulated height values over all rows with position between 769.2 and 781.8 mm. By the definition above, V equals 0.5999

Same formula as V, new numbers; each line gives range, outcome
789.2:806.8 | 1.019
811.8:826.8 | 0.5564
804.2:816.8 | 0.9369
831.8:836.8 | 0.6797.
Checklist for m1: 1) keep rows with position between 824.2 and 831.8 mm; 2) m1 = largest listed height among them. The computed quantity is 0.6134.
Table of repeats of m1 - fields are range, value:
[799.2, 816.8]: 1.057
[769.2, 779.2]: 0.7641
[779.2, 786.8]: 0.9464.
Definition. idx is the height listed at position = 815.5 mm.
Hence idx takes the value 0.9369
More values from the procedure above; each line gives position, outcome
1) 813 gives 1.057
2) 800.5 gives 1.019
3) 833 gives 0.6797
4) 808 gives 1.045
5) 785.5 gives 0.9464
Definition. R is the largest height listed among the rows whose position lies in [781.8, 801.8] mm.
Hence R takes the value 1.211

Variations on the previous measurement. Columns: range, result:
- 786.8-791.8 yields 1.059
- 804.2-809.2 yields 1.045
